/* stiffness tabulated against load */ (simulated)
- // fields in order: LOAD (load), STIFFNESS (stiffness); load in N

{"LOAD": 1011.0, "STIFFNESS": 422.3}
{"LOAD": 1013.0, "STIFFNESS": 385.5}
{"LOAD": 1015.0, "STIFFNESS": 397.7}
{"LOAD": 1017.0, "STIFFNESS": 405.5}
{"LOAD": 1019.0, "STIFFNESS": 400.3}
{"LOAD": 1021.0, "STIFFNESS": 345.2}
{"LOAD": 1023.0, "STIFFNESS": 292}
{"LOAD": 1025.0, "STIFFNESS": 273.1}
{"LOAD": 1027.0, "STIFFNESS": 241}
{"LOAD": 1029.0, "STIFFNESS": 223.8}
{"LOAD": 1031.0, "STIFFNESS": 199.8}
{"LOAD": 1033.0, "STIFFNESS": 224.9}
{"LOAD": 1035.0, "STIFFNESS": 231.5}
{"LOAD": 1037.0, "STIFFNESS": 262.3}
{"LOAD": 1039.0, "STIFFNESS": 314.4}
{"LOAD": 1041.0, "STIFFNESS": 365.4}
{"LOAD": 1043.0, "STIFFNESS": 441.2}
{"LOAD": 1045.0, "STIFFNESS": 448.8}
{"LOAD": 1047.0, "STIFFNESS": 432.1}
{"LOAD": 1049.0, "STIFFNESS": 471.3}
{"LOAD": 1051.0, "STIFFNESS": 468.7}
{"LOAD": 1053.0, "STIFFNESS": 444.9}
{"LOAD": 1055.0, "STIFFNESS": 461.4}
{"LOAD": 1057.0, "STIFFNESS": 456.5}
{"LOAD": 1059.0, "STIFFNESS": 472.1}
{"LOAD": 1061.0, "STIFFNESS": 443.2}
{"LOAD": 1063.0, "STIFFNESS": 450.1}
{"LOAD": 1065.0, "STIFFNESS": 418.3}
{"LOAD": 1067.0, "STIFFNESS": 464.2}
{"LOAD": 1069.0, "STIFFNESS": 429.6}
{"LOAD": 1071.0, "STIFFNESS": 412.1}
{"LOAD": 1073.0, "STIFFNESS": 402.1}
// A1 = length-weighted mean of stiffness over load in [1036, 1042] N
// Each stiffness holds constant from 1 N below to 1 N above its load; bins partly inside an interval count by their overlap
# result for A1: 314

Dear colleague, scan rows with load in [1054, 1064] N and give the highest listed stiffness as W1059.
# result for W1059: 472.1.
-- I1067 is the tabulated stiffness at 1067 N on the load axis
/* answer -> 464.2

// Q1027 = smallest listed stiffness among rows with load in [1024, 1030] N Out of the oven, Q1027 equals 223.8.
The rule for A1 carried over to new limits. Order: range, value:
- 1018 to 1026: 328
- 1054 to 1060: 463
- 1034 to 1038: 247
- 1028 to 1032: 212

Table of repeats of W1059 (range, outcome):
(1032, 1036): 231.5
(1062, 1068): 464.2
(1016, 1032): 405.5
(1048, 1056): 471.3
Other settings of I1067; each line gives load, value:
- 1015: 397.7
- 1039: 314.4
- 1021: 345.2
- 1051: 468.7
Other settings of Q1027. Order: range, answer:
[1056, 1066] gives 418.3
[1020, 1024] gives 292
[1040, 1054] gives 365.4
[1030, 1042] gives 199.8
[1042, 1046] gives 441.2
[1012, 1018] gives 385.5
